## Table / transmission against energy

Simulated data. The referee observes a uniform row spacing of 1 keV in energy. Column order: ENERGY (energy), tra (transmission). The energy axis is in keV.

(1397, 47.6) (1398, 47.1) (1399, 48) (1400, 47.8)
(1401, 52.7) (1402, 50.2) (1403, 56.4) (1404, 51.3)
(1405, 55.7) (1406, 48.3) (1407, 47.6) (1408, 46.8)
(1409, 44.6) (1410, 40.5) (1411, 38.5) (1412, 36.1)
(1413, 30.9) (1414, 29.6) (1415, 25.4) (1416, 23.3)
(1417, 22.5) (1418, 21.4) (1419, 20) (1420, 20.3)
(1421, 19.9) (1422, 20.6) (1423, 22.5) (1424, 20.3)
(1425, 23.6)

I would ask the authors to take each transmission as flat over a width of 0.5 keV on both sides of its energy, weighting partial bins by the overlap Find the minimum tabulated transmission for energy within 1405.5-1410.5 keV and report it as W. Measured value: 40.5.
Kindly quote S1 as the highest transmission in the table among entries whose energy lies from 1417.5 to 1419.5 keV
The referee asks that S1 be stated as 21.4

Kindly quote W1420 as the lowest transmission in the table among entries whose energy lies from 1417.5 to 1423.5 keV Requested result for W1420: 19.9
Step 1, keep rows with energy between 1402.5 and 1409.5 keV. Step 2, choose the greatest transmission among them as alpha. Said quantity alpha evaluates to 56.4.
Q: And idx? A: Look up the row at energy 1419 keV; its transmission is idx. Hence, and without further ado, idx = 20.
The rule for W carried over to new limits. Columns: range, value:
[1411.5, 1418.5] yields 21.4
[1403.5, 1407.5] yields 47.6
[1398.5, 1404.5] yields 47.8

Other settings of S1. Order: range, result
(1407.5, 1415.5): 46.8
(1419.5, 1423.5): 22.5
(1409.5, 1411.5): 40.5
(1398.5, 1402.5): 52.7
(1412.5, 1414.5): 30.9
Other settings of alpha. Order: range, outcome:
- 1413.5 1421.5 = 29.6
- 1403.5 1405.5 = 55.7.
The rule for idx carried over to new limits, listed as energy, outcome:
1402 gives 50.2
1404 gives 51.3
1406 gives 48.3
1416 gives 23.3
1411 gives 38.5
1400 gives 47.8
